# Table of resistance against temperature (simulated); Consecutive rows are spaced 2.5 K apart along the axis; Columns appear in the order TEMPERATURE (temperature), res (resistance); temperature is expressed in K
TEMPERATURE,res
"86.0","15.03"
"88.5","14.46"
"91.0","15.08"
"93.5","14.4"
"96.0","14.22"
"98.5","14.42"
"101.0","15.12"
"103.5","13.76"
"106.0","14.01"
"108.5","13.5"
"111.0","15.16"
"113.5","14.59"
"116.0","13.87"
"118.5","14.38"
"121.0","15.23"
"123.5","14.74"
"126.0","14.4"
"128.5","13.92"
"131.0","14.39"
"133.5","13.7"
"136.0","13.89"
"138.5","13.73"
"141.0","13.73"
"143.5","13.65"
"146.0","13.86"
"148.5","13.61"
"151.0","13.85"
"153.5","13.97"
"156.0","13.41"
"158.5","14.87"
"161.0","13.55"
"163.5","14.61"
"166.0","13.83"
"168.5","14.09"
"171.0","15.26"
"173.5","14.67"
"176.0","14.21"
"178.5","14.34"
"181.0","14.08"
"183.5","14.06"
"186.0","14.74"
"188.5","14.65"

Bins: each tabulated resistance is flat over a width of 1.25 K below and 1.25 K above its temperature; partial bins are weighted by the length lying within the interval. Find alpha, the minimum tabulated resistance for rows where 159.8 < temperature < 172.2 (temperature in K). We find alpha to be 13.55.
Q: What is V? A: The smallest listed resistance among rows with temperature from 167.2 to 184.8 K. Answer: 14.06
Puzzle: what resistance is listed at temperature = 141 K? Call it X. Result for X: 13.73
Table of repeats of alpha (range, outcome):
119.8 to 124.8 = 14.74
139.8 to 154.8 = 13.61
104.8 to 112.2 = 13.5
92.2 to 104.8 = 13.76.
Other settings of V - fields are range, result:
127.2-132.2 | 13.92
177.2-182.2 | 14.08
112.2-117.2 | 13.87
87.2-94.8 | 14.4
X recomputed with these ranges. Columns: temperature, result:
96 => 14.22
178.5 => 14.34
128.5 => 13.92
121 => 15.23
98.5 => 14.42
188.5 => 14.65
